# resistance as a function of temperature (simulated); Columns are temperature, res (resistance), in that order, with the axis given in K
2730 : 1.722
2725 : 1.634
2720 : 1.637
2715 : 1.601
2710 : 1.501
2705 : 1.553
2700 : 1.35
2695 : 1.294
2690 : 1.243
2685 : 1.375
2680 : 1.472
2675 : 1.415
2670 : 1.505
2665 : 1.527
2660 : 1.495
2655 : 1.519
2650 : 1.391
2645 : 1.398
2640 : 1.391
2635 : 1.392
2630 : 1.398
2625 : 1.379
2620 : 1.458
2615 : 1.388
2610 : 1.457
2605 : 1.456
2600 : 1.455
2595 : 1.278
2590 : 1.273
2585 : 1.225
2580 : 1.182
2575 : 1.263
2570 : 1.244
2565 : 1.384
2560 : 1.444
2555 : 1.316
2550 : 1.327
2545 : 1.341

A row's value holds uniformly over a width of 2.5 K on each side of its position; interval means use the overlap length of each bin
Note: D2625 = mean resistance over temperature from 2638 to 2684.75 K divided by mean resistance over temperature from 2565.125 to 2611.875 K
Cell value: 1.1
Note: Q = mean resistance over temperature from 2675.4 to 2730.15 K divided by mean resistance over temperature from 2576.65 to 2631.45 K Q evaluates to 1.09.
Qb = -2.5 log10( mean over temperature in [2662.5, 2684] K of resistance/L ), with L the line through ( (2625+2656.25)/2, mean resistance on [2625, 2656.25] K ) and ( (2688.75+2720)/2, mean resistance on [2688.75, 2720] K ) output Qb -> -0.03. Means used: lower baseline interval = 1.41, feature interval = 1.47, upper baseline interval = 1.45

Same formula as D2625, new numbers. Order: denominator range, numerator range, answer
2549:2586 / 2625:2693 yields 1.09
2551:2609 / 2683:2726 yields 1.10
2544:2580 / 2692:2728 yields 1.14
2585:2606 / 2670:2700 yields 1.02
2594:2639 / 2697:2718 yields 1.06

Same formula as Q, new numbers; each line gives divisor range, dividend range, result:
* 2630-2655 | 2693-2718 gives 1.04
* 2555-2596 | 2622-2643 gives 1.08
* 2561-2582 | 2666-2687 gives 1.13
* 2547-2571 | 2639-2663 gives 1.07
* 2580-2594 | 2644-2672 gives 1.19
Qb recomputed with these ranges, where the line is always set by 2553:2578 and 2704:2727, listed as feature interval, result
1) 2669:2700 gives 0.12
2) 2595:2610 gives -0.03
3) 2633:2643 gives 0.05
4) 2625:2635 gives 0.04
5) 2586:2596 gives 0.09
